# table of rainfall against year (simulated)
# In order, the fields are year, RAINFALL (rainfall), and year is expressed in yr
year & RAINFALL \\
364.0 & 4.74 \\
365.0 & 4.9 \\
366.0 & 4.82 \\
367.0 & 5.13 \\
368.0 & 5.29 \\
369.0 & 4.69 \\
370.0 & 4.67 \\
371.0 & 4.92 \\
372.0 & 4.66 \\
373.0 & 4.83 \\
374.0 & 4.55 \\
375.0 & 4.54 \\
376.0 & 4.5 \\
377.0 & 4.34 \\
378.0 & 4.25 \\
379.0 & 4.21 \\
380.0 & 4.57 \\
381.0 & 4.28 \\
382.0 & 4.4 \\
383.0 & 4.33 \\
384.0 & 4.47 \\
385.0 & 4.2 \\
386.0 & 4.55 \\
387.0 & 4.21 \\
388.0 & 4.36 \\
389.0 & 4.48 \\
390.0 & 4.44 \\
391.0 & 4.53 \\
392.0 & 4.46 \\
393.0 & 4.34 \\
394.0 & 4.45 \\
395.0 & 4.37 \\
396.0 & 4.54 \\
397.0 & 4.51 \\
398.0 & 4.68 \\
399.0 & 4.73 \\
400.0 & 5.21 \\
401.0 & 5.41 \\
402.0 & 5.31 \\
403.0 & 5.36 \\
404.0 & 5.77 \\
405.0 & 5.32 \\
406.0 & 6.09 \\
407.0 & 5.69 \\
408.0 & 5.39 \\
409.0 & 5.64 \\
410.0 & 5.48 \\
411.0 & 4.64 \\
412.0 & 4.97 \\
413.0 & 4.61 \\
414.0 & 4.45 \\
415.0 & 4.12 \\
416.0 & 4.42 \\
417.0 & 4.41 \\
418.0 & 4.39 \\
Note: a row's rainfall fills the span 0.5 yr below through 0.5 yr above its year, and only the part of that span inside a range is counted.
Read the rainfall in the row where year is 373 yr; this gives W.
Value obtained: 4.83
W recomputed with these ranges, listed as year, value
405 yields 5.32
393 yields 4.34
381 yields 4.28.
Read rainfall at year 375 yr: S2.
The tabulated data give 4.54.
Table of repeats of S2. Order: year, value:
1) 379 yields 4.21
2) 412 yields 4.97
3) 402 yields 5.31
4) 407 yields 5.69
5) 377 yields 4.34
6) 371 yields 4.92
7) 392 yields 4.46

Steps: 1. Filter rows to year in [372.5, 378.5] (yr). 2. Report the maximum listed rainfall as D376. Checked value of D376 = 4.83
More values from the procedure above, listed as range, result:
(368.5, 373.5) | 4.92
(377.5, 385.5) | 4.57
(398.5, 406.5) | 6.09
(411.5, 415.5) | 4.97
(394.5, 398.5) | 4.68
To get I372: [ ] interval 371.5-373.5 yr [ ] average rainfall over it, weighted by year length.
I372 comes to 4.75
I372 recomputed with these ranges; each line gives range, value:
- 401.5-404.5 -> 5.48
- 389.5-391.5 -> 4.49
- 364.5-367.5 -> 4.95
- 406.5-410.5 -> 5.55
